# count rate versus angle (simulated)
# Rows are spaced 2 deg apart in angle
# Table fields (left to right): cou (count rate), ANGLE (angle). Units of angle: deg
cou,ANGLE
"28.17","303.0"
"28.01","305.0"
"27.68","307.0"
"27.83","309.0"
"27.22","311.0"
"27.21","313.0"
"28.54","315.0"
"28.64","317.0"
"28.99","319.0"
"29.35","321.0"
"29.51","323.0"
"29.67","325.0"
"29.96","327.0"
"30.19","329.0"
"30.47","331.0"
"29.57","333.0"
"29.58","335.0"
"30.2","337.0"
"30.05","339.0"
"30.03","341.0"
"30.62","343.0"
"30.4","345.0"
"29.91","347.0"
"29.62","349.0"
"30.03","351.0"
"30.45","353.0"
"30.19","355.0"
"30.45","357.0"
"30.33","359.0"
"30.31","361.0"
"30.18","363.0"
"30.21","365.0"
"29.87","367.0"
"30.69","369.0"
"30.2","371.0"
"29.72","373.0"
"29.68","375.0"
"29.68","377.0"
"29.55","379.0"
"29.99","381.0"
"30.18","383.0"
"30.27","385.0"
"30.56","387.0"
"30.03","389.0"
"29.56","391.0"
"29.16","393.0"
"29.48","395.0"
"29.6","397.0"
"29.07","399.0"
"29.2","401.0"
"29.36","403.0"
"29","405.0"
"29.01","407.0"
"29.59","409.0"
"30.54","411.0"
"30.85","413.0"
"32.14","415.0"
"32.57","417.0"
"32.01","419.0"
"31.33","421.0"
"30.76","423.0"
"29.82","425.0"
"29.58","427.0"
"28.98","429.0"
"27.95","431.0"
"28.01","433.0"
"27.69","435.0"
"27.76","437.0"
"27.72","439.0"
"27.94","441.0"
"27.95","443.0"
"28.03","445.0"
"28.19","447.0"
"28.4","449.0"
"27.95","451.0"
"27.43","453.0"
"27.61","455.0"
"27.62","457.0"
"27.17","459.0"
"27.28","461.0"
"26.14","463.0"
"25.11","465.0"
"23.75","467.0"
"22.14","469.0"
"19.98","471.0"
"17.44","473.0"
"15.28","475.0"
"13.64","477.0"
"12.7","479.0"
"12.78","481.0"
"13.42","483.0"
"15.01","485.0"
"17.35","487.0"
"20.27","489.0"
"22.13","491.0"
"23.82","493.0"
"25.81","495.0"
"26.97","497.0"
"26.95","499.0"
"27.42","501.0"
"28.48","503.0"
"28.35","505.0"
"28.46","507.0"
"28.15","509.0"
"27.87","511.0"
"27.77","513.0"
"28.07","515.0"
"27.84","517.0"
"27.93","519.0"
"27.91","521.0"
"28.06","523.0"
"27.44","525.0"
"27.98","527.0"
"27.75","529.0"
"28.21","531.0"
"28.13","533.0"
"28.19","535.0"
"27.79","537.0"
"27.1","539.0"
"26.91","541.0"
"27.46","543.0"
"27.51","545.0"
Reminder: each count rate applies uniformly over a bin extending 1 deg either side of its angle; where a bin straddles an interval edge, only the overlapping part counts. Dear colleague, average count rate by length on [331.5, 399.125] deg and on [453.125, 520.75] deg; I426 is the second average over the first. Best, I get 0.78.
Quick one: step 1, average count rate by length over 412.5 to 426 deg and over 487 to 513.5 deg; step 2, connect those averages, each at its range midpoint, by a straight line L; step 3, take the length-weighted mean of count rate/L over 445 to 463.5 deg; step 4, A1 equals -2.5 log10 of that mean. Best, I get 0.06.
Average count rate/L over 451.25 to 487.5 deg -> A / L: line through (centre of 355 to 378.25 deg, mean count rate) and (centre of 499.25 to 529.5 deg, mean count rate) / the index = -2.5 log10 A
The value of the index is 0.34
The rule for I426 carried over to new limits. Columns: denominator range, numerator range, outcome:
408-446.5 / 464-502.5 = 0.68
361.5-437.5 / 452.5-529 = 0.80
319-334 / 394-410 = 0.98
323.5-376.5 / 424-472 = 0.90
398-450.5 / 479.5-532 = 0.85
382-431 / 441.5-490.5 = 0.74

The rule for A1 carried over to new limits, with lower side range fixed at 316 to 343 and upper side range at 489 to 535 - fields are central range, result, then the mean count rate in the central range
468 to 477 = 0.46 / 18.1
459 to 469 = 0.10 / 25.4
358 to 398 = -0.03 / 30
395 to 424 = -0.06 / 30.3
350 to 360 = -0.03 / 30.3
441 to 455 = 0.01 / 28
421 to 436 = -0.03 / 29.1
